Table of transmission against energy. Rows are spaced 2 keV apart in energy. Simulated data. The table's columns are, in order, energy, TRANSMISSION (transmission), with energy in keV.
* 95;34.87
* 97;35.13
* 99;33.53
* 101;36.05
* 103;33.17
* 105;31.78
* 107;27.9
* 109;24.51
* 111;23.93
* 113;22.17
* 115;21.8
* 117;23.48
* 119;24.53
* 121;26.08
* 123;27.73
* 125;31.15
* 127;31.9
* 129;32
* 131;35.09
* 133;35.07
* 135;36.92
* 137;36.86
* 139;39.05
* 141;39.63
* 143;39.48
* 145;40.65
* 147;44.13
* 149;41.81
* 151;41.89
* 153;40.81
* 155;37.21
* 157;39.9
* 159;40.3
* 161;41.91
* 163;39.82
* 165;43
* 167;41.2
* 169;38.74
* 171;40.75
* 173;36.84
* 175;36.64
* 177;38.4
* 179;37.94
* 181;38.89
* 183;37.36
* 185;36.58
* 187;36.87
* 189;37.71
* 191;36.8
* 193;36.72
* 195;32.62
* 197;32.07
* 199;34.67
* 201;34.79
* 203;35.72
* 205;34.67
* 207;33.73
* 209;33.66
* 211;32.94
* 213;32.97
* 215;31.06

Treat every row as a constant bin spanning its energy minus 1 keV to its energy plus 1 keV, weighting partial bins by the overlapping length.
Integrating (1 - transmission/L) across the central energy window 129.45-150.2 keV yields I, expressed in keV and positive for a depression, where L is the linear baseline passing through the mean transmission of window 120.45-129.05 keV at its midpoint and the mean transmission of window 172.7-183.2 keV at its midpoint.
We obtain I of -4.3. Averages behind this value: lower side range 29.7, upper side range 37.8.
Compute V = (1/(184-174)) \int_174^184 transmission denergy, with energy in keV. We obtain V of 37.8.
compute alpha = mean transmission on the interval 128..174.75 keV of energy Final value 39.2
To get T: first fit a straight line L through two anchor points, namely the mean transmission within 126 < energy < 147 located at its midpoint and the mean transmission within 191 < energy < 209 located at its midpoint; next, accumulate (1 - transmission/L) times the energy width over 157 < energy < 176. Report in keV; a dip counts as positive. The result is -2.2 keV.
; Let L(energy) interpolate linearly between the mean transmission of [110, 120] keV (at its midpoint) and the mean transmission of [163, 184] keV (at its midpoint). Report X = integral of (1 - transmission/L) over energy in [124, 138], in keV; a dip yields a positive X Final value -3.4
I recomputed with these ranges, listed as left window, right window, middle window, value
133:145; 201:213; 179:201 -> -0.6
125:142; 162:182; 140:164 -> -2.1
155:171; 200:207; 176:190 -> 0.0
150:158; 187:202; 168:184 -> -0.4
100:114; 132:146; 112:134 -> 3.5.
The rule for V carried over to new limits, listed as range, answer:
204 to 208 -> 34.2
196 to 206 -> 34.4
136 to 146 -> 39.1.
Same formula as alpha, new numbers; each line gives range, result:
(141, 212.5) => 37.9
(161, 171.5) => 40.8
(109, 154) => 33.3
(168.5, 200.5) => 36.8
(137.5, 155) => 40.6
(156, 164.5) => 40.6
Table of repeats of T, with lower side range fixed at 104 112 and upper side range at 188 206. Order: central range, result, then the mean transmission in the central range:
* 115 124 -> 0.97 keV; 25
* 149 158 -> -2.61 keV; 40.2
